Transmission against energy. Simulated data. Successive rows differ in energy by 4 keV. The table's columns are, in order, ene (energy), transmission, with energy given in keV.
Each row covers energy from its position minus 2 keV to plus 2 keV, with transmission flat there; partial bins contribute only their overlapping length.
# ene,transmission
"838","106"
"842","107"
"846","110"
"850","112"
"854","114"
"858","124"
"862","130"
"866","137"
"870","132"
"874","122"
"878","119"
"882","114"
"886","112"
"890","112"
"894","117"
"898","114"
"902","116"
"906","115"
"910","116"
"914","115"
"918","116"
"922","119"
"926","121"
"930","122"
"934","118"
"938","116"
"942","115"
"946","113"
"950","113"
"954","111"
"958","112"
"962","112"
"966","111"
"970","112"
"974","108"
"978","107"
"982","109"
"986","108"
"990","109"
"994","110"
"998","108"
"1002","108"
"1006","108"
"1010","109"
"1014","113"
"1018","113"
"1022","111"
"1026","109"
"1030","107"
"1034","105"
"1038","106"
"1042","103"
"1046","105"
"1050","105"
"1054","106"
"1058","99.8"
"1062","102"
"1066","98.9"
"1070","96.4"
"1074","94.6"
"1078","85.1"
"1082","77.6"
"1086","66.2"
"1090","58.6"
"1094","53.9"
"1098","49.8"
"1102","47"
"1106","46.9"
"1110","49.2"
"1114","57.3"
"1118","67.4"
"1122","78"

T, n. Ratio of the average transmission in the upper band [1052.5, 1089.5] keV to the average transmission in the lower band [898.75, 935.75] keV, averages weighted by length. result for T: 0.77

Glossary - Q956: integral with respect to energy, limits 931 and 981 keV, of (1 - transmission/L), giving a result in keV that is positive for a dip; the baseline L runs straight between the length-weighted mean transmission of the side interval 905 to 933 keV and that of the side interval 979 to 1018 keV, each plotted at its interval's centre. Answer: 0.6 keV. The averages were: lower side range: 118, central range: 112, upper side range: 109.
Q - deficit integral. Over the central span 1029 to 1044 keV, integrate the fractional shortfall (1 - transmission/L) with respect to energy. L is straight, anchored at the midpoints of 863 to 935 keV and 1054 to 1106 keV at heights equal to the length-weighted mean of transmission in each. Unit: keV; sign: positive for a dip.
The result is -3.0 keV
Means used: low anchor 119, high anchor 77.4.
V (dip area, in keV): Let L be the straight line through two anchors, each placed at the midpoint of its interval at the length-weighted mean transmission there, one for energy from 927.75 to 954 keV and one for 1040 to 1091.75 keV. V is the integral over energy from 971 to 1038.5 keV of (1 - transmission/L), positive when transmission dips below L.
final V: -3.3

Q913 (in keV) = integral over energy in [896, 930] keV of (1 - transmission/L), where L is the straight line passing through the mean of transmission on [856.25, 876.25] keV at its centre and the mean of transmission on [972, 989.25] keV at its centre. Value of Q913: 1.0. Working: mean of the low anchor 129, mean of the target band 117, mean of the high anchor 108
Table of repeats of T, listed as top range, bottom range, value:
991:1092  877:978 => 0.88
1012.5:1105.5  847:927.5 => 0.77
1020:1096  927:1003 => 0.84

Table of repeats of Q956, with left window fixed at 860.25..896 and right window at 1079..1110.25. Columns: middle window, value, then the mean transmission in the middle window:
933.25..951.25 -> -2.2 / 115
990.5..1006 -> -4.1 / 109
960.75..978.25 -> -2.9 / 110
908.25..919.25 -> -0.5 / 116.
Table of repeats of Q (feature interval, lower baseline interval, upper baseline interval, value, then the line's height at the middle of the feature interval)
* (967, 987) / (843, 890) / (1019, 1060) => 0.4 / 111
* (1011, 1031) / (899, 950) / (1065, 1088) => -2.8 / 97.1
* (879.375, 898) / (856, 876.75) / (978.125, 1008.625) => 1.7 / 125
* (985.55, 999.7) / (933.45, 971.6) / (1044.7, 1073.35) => 0.0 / 109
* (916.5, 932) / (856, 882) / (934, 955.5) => -0.3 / 117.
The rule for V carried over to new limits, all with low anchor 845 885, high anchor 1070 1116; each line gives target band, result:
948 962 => -1.9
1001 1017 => -4.7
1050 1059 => -3.7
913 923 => -0.8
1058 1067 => -3.6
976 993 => -3.2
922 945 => -3.1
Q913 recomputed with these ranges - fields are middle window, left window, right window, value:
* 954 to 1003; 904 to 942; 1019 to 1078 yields 0.64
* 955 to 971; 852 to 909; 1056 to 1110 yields -1.66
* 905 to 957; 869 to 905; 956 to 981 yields -1.23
